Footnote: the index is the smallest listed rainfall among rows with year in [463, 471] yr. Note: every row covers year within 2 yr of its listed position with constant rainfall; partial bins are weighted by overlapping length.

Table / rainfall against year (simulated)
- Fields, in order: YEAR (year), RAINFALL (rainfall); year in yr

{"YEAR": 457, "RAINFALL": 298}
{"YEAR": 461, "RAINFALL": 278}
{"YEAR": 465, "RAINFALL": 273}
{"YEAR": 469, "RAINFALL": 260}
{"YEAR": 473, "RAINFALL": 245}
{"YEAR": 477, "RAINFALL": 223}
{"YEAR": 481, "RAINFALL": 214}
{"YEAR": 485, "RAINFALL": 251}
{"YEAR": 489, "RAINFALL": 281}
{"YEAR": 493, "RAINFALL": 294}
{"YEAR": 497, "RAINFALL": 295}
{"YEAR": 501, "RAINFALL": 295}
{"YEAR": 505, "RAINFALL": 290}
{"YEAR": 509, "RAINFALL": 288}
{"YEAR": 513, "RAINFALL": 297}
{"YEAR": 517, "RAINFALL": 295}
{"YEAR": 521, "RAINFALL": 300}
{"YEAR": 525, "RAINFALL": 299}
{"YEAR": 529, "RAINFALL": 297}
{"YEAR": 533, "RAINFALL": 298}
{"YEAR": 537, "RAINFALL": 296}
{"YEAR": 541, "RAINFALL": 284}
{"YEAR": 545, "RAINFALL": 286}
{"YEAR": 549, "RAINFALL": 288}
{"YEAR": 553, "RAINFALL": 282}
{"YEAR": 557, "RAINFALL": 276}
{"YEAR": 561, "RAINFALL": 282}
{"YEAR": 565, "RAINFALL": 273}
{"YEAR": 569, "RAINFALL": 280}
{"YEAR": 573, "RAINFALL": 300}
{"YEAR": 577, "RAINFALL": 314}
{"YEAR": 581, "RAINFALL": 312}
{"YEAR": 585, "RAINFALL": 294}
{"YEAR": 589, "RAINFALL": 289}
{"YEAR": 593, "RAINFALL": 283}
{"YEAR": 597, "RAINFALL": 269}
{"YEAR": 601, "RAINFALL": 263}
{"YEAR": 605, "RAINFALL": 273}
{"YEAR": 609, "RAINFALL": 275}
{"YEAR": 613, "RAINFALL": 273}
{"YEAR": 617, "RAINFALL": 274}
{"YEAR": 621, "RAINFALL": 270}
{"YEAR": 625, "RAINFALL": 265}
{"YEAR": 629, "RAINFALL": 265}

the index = 260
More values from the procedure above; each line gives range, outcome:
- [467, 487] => 214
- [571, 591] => 289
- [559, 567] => 273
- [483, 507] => 251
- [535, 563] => 276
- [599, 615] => 263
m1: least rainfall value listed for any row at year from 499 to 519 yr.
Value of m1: 288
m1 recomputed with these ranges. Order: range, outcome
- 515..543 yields 284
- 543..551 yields 286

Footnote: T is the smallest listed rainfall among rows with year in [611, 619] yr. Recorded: 273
